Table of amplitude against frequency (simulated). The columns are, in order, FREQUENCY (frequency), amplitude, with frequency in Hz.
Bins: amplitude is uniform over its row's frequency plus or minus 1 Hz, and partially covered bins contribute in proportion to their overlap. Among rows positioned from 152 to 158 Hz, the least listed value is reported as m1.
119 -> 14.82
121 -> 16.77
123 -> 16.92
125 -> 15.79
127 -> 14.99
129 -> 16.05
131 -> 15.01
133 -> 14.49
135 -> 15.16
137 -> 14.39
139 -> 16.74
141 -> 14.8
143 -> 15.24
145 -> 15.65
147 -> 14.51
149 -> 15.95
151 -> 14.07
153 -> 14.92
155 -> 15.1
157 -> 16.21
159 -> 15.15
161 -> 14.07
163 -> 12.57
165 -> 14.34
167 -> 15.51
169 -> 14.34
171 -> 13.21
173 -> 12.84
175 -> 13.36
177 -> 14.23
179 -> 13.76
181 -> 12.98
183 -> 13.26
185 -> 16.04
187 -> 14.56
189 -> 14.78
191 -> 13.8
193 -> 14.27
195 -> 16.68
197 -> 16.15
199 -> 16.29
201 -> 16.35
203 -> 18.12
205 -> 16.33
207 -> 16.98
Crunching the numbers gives 14.92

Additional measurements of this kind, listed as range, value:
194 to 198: 16.15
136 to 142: 14.39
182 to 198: 13.26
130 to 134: 14.49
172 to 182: 12.84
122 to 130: 14.99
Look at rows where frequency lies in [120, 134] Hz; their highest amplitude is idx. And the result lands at 16.92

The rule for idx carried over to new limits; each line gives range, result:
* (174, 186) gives 16.04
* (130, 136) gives 15.16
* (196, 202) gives 16.35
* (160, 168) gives 15.51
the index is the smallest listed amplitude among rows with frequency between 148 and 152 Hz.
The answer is 14.07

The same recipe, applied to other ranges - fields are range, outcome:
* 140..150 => 14.51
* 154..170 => 12.57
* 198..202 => 16.29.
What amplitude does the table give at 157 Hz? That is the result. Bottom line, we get 16.21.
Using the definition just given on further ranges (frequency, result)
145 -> 15.65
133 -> 14.49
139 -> 16.74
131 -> 15.01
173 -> 12.84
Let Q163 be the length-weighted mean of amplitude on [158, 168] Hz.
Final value 14.3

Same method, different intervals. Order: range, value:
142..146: 15.4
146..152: 14.8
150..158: 15.1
